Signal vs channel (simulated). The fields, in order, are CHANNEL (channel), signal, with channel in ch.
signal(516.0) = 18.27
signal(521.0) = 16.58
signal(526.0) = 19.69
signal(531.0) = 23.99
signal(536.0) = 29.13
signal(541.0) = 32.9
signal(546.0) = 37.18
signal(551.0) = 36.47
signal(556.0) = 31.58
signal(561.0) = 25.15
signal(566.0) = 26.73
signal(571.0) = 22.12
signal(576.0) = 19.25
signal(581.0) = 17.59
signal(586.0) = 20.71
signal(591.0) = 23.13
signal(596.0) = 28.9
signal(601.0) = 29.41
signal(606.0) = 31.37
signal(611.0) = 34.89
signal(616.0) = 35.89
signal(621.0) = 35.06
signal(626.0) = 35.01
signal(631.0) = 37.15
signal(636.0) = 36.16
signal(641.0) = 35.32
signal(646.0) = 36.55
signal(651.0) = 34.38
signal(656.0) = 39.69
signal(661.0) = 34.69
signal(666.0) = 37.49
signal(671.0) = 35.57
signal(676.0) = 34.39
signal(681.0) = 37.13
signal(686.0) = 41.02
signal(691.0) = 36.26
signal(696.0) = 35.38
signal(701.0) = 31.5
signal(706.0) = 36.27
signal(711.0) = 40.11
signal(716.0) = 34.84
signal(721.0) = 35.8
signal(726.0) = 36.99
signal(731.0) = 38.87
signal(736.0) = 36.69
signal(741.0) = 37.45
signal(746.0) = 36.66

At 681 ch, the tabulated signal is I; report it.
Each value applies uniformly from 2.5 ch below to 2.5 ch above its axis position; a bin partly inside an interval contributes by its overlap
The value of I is 37.13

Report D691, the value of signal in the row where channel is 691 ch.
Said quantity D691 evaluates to 36.26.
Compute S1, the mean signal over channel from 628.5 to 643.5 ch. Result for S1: 36.2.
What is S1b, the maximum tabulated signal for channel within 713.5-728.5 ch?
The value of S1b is 36.99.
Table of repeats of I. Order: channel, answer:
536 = 29.13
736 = 36.69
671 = 35.57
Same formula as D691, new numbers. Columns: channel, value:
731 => 38.87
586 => 20.71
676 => 34.39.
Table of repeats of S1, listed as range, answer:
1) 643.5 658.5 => 36.9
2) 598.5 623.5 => 33.3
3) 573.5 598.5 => 21.9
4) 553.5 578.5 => 25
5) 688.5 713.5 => 35.9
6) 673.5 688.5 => 37.5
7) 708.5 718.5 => 37.5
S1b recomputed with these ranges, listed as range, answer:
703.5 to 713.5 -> 40.11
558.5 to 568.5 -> 26.73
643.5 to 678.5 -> 39.69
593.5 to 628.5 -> 35.89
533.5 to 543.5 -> 32.9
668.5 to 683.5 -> 37.13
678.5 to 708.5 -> 41.02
